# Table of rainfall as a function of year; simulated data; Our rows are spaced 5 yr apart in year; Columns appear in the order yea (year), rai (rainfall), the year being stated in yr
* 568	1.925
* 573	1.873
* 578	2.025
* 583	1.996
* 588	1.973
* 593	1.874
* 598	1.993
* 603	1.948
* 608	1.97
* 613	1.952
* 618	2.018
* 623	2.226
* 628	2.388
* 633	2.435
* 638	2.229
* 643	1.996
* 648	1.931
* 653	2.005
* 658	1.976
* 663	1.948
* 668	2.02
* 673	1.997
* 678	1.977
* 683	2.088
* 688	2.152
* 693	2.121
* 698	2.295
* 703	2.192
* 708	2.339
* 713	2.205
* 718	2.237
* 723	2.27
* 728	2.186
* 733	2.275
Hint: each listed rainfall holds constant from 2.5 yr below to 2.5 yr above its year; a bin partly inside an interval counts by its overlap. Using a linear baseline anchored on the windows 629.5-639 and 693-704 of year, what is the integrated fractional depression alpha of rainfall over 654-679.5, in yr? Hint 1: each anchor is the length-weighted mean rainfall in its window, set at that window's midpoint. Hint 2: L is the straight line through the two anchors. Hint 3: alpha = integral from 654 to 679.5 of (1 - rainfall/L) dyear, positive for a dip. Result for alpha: 3.4 yr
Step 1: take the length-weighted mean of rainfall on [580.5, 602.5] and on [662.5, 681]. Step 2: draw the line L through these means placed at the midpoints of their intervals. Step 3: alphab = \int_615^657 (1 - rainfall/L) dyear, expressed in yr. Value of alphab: -3.6 yr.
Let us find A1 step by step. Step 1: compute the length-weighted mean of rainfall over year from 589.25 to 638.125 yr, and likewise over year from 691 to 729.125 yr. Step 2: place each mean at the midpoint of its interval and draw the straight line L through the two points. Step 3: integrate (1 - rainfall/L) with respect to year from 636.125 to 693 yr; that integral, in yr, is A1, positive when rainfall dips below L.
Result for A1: 3.6 yr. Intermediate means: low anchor 2.09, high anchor 2.23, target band 2.03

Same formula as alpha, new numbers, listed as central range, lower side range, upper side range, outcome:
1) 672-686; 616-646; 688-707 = 1.1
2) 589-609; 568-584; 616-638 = 1.4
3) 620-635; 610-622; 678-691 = -2.3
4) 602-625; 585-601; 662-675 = -0.7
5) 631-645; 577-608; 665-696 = -1.4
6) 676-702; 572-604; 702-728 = 0.6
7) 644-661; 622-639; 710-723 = 2.5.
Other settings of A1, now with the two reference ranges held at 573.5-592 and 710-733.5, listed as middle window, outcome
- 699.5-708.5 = -0.2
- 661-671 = 0.7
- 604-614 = 0.3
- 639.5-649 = 0.4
